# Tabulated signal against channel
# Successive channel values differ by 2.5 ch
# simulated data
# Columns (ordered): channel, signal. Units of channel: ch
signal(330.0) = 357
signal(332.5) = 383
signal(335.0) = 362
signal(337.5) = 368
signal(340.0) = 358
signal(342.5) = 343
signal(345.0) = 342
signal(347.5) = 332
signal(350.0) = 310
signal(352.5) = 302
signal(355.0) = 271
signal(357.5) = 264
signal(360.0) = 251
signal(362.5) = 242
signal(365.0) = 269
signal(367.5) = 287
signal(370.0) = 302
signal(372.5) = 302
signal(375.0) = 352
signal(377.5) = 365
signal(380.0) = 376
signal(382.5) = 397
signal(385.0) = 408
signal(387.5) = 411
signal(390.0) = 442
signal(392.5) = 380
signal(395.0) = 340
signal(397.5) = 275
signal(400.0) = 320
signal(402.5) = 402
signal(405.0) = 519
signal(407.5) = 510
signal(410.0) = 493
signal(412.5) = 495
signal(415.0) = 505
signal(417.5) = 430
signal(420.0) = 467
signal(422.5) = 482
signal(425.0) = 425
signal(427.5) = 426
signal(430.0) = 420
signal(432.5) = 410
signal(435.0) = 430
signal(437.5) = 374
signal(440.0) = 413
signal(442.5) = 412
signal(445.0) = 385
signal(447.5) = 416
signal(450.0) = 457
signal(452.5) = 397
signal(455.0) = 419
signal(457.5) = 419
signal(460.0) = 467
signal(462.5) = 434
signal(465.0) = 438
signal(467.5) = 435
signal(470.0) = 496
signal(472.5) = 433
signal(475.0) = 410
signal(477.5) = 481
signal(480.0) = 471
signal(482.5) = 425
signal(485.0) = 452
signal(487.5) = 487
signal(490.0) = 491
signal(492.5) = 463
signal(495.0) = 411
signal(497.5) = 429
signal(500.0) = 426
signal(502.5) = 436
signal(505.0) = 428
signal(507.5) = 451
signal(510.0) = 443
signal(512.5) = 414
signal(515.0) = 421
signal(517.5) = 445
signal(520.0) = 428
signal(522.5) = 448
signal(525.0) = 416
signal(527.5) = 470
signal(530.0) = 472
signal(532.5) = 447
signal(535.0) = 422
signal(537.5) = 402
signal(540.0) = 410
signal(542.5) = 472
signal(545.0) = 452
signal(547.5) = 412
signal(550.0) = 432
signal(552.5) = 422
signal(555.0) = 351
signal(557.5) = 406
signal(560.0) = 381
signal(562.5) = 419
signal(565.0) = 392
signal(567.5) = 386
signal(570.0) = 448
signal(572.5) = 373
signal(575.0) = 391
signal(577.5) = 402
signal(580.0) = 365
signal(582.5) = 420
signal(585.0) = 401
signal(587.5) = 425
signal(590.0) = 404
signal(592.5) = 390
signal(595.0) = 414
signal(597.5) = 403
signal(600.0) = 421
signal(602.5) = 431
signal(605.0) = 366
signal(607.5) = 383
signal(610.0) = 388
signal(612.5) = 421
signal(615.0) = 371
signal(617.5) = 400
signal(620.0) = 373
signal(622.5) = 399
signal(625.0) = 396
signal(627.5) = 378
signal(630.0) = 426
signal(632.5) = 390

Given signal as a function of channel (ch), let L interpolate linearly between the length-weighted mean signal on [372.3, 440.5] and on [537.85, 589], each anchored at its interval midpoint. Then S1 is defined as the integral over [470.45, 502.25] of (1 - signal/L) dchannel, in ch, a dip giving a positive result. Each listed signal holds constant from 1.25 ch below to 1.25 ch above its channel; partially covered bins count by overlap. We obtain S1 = -2.92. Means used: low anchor 415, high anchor 408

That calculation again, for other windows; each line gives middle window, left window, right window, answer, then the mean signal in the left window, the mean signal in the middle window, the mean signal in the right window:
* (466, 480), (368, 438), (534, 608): -1.5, 408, 453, 407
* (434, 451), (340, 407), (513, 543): -1.2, 341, 412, 436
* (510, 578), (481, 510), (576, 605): 0.7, 445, 420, 405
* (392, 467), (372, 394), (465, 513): -2.7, 384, 426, 447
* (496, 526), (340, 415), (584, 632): -3.9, 358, 432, 399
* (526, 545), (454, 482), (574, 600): -1.0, 445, 442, 403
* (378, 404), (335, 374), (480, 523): -2.9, 305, 376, 442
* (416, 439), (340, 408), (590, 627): -4.8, 343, 430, 397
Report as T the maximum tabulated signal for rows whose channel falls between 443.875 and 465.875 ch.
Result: 467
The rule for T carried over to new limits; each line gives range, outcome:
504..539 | 472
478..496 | 491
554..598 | 448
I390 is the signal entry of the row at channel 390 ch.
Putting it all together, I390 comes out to 442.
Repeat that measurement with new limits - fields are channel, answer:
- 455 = 419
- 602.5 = 431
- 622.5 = 399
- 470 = 496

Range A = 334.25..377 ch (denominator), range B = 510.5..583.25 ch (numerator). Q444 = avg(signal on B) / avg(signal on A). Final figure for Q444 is 1.4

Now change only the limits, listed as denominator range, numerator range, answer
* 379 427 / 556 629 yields 0.94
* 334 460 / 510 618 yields 1.08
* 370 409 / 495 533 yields 1.14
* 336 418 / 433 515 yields 1.20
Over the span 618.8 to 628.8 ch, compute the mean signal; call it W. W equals 387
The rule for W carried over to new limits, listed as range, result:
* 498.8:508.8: 435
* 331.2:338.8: 371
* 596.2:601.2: 412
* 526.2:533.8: 462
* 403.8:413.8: 504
